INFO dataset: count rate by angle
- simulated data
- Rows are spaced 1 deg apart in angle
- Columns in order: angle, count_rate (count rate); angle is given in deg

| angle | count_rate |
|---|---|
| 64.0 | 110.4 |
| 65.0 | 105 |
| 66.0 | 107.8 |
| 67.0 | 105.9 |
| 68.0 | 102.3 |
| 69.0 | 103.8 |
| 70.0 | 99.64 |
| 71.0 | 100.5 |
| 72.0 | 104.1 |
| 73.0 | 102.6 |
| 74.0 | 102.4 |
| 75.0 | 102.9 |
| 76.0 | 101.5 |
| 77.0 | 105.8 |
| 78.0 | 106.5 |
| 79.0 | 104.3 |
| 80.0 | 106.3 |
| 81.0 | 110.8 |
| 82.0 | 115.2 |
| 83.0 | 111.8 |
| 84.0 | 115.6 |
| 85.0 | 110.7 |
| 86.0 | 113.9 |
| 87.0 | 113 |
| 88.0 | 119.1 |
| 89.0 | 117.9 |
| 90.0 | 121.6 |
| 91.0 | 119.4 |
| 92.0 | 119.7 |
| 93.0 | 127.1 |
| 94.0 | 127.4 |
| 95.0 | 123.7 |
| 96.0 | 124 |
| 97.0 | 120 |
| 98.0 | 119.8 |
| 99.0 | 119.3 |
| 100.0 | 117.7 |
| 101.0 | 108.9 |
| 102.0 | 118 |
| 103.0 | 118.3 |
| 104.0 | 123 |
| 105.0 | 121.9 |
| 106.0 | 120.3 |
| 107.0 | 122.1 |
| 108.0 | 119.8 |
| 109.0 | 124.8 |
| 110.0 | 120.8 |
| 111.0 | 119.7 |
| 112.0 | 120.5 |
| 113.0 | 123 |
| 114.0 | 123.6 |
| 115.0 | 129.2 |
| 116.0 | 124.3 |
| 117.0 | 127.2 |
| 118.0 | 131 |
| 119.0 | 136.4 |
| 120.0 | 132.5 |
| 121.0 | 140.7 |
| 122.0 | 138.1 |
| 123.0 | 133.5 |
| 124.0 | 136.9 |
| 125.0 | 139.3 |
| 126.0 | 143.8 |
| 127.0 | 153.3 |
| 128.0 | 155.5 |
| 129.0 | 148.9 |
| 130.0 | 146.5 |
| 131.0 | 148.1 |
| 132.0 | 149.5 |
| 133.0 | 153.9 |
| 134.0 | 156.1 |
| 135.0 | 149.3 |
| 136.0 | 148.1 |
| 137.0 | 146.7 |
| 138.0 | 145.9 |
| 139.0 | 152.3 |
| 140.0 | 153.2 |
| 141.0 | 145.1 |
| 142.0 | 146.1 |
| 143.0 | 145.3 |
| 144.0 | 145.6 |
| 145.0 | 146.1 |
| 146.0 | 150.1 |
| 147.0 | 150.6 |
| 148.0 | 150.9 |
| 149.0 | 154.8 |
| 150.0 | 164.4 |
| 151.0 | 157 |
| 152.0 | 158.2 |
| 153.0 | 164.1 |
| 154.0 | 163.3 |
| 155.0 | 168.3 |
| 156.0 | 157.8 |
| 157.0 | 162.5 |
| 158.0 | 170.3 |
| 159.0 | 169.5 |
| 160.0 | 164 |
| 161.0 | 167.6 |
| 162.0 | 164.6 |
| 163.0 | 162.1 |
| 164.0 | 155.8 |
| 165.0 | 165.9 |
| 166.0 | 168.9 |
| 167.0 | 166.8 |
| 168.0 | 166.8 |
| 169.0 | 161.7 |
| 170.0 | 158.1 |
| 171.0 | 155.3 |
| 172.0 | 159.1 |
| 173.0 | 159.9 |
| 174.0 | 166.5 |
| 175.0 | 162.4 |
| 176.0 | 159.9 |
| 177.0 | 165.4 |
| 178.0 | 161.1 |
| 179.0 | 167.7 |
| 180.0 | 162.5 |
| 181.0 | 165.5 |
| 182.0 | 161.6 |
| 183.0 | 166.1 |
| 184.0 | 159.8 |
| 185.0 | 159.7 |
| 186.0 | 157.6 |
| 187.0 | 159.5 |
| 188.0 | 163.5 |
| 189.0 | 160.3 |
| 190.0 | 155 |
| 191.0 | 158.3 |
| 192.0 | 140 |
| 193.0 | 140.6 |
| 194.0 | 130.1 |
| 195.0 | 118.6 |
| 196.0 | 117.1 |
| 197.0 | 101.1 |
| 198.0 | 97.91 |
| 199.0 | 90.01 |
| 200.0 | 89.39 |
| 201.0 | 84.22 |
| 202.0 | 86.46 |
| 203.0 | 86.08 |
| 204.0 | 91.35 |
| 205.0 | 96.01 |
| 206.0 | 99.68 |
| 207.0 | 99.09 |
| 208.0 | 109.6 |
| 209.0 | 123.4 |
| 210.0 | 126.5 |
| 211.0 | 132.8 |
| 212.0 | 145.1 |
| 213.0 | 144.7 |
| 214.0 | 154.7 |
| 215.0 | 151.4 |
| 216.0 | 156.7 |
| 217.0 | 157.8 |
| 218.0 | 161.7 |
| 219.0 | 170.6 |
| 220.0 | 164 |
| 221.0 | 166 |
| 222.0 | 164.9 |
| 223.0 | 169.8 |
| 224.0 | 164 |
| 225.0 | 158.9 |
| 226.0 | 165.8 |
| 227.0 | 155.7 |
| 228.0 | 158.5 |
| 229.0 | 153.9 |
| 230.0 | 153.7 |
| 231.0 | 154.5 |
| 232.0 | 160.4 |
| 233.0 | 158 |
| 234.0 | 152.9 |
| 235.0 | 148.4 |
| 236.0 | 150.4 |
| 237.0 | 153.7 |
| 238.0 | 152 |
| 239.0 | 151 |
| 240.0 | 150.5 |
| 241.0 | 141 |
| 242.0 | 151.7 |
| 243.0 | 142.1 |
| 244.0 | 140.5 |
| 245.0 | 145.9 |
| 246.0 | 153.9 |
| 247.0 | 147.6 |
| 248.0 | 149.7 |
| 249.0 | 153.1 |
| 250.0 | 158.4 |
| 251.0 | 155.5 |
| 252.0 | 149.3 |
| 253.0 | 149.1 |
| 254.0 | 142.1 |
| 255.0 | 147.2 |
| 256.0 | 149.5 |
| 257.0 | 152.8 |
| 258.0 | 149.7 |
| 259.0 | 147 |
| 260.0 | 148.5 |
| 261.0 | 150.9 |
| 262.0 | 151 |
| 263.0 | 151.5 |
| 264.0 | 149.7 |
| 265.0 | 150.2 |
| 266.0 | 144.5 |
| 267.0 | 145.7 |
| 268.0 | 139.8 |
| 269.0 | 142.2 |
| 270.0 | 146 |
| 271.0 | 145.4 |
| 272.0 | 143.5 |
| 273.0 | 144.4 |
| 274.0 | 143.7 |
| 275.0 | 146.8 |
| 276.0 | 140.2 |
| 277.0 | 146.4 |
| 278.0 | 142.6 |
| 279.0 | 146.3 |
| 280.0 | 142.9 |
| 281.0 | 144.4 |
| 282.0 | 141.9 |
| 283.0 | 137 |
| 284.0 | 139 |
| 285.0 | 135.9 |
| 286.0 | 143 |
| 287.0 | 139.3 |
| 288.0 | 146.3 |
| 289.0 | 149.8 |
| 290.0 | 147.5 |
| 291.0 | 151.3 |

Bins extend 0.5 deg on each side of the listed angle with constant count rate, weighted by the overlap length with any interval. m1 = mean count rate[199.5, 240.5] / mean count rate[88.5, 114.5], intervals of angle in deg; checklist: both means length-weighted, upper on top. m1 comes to 1.2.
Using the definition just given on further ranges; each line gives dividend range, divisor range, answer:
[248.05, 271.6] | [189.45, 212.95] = 1.30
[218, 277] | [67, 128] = 1.27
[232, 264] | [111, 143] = 1.06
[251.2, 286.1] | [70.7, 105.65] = 1.27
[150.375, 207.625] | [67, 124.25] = 1.24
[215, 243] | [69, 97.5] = 1.40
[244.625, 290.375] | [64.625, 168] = 1.10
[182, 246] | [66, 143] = 1.13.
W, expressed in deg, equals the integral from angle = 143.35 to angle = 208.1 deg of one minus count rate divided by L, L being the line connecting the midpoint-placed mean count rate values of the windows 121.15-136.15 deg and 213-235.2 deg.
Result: 2.5 deg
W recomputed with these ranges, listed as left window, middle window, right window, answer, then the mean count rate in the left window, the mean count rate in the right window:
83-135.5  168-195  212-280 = -3.32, 128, 151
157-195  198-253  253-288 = 3.80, 160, 145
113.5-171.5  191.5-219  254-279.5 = 5.21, 151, 147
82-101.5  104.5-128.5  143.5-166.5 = 0.73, 118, 160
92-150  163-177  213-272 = -1.95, 136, 152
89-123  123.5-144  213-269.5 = -2.90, 124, 153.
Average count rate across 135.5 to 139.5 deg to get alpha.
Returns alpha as 148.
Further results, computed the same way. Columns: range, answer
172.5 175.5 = 163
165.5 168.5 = 168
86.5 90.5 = 118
